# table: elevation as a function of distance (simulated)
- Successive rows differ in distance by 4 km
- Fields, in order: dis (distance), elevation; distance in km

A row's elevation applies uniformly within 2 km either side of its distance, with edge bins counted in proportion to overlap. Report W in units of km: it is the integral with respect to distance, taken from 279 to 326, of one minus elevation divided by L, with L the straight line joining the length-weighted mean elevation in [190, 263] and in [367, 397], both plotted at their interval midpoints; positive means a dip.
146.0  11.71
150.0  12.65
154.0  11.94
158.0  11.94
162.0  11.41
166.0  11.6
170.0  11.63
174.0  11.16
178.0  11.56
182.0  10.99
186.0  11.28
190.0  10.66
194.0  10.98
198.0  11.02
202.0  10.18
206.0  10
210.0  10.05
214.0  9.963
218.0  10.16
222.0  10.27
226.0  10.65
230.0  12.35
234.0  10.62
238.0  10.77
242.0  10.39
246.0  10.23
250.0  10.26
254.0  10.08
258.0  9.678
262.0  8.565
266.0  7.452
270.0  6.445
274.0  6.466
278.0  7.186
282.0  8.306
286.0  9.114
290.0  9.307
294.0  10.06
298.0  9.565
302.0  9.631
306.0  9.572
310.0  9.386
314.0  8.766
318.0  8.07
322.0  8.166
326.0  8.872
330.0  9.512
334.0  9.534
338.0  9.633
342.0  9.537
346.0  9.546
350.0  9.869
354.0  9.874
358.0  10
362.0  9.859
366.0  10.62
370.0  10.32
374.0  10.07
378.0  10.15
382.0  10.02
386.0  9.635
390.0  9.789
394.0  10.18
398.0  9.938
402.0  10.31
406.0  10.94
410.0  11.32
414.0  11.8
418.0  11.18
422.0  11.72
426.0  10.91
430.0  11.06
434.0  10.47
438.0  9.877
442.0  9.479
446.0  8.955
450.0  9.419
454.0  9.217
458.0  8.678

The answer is 5.4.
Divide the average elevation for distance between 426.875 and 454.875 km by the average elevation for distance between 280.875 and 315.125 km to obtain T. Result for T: 1.05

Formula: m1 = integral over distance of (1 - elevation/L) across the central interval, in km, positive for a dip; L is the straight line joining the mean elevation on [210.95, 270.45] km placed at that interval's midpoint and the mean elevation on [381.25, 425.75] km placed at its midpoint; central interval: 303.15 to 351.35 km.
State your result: 5.2 km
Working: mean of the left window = 9.95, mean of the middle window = 9.2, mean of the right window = 10.6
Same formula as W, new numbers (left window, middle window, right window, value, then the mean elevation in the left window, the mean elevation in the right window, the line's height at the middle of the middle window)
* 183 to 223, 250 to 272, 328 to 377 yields 3.5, 10.5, 9.87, 10.2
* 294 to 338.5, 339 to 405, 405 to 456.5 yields -1.3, 9.18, 10.5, 9.8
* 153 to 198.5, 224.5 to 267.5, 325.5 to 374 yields 2.5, 11.3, 9.8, 10.7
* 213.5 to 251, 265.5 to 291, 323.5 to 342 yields 5.9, 10.6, 9.37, 10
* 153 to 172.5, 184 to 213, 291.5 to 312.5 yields 1.5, 11.7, 9.61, 11.1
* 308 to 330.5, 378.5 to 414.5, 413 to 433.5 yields 0.8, 8.75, 11.2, 10.6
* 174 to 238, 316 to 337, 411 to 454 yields 3.4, 10.7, 10.4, 10.6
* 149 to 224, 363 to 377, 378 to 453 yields 0.3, 11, 10.4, 10.5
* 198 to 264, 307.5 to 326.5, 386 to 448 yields 3.2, 10.3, 10.5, 10.4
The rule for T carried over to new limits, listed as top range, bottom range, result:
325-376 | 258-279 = 1.31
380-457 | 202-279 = 1.07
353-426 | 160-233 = 0.96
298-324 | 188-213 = 0.86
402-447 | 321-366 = 1.12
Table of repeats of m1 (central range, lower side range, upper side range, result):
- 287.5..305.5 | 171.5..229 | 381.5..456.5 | 1.5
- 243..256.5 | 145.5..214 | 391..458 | 0.9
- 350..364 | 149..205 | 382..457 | 0.9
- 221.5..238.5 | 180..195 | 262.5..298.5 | -2.3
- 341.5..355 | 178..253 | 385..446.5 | 1.1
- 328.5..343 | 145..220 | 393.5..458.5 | 1.5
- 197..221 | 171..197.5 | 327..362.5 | 1.5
